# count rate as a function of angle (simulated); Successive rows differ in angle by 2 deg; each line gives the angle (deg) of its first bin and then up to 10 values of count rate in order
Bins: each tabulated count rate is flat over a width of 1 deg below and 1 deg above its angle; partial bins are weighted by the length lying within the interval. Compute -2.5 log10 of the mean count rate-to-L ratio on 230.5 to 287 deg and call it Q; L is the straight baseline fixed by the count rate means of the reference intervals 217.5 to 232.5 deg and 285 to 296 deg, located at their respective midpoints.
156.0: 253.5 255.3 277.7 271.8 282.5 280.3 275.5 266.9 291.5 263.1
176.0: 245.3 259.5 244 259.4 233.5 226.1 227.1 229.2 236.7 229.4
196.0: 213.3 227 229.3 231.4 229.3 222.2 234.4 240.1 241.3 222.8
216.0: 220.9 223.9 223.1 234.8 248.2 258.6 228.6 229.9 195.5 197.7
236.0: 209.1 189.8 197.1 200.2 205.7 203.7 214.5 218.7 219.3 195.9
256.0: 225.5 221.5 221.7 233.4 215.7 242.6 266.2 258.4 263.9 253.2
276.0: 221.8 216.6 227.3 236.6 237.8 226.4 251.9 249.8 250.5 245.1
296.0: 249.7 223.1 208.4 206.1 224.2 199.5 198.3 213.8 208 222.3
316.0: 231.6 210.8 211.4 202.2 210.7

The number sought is 0.08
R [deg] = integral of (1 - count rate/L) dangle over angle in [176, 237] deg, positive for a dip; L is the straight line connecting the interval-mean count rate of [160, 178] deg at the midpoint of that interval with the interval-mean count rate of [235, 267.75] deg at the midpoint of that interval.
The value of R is 3.7 deg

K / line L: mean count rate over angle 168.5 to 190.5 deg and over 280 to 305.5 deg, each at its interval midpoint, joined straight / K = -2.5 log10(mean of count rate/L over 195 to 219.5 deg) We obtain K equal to 0.085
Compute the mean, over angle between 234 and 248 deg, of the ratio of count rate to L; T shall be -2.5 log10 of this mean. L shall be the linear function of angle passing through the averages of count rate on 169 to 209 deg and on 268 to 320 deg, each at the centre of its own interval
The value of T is 0.17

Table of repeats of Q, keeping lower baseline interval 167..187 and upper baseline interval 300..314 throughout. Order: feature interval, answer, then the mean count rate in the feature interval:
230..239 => 0.17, 202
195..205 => 0.10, 226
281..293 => -0.12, 242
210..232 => 0.04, 232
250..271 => -0.02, 229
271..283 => -0.08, 237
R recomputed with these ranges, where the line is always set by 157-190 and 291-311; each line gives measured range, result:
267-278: -0.9 deg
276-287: 0.0 deg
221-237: 1.2 deg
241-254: 1.5 deg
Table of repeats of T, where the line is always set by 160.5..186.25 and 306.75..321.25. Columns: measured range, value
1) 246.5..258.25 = 0.10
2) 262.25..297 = -0.08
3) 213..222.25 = 0.11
